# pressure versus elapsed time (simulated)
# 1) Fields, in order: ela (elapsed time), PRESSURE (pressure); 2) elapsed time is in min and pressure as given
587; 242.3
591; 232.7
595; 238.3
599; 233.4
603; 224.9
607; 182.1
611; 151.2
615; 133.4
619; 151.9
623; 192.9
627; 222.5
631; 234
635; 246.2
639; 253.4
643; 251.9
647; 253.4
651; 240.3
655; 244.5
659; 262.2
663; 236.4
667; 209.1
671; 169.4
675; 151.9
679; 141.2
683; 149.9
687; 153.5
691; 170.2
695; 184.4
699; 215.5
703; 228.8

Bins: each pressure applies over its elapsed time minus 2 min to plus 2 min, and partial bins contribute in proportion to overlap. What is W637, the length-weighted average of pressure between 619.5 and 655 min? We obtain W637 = 234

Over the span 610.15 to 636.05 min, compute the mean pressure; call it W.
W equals 190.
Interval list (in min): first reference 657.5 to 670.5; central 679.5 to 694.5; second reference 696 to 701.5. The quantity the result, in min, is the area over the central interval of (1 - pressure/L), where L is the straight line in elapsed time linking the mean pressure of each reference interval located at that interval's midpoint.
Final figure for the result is 3.99 min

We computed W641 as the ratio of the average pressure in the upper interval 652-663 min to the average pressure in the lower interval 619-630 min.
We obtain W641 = 1.25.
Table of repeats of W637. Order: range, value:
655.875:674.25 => 216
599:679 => 210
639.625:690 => 206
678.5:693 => 155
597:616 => 188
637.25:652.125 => 250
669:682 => 154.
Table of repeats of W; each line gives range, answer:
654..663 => 251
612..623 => 153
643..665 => 248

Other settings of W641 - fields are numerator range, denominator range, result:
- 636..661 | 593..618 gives 1.30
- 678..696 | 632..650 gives 0.64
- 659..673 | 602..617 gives 1.26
